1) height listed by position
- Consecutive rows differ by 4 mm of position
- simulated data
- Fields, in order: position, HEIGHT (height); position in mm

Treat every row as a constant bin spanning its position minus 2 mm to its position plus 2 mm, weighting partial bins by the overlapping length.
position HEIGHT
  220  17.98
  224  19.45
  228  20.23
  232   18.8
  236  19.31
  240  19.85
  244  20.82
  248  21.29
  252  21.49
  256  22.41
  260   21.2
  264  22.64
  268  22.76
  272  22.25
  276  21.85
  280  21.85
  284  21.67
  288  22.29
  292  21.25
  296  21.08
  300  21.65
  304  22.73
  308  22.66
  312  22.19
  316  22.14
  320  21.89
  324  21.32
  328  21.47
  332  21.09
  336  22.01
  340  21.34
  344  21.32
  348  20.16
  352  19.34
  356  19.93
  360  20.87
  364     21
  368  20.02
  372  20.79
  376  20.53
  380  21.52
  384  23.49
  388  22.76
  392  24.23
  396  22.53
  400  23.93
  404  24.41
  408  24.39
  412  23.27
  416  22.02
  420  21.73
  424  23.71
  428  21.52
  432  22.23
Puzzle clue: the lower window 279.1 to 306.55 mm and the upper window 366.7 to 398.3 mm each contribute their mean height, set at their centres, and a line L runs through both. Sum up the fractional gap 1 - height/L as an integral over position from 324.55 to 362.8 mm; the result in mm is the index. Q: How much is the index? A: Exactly 1.9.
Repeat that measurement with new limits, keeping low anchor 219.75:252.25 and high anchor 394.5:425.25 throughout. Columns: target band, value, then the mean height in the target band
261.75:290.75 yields -2.04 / 22.2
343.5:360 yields 1.47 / 20.2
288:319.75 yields -1.12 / 22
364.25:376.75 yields 1.10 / 20.5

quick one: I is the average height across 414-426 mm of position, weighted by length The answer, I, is 22.5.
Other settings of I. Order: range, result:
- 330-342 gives 21.5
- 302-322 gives 22.3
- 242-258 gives 21.5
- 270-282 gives 22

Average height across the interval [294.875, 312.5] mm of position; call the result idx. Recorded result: 22.1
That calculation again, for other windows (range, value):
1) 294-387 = 21.3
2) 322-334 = 21.3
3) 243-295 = 21.8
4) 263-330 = 22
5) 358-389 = 21.3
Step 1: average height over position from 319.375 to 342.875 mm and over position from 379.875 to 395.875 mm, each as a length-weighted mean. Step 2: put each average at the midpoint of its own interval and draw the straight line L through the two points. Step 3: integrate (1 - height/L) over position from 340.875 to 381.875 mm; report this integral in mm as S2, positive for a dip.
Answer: 3.28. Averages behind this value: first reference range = 21.5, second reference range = 23.1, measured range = 20.6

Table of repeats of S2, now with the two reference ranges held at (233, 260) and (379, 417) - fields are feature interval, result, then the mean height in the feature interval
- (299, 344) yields 0.43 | 21.8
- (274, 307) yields -0.43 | 21.8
